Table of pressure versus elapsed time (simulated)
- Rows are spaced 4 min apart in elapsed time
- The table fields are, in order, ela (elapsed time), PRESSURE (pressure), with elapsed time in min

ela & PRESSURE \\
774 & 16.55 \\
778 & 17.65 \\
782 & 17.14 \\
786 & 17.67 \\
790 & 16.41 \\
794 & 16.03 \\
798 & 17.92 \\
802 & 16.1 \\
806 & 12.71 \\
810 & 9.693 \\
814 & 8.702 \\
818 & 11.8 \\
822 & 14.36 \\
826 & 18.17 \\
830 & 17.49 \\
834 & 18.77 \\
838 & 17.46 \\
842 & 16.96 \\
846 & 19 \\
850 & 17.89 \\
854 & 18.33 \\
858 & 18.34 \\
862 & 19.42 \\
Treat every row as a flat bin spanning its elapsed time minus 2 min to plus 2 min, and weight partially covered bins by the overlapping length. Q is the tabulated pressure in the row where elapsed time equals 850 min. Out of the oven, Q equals 17.89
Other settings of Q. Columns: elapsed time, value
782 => 17.14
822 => 14.36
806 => 12.71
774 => 16.55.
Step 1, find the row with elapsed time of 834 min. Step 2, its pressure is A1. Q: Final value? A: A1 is 18.77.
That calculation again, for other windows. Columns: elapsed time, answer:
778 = 17.65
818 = 11.8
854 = 18.33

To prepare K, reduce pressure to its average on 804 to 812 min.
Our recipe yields 11.2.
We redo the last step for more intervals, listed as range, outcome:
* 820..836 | 17.2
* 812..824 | 11.6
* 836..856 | 17.9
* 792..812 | 14.5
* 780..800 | 17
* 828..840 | 17.9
